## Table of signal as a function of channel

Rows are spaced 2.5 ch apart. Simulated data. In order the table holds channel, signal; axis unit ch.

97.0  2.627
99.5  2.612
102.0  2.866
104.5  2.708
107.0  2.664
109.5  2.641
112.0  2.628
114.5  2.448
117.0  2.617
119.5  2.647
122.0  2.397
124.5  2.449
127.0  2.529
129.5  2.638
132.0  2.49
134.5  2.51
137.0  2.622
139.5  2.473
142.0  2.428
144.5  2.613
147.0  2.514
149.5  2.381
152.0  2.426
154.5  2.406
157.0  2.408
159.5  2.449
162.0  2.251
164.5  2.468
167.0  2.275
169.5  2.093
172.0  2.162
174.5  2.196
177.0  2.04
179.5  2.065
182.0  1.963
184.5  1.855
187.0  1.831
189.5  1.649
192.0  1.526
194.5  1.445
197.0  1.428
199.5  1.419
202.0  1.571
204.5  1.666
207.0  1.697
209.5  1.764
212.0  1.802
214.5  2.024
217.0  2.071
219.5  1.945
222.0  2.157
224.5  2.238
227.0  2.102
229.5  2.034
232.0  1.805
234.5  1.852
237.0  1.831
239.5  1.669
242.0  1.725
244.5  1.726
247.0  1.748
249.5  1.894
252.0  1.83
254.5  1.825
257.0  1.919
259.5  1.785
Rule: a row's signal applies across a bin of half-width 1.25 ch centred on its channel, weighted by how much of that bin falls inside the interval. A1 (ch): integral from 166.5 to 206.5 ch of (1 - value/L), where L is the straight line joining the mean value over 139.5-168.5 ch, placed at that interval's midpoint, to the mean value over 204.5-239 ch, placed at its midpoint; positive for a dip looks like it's 6.9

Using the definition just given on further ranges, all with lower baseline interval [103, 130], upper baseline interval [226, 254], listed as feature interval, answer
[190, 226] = 4.45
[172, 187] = 1.24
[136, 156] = -0.65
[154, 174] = -0.10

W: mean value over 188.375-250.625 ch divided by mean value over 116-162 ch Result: 0.72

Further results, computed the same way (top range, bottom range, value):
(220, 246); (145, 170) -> 0.80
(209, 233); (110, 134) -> 0.79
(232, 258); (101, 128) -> 0.69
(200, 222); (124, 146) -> 0.72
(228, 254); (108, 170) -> 0.73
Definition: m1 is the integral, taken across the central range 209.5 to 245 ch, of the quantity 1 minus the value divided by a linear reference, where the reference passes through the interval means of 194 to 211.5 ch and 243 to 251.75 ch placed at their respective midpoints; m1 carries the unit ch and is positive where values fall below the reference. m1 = -4.8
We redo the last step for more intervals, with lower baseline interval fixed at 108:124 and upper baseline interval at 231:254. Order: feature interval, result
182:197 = 3.17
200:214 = 2.10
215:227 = -1.13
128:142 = -0.53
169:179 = 0.38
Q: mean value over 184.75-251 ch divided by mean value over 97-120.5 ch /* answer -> 0.68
